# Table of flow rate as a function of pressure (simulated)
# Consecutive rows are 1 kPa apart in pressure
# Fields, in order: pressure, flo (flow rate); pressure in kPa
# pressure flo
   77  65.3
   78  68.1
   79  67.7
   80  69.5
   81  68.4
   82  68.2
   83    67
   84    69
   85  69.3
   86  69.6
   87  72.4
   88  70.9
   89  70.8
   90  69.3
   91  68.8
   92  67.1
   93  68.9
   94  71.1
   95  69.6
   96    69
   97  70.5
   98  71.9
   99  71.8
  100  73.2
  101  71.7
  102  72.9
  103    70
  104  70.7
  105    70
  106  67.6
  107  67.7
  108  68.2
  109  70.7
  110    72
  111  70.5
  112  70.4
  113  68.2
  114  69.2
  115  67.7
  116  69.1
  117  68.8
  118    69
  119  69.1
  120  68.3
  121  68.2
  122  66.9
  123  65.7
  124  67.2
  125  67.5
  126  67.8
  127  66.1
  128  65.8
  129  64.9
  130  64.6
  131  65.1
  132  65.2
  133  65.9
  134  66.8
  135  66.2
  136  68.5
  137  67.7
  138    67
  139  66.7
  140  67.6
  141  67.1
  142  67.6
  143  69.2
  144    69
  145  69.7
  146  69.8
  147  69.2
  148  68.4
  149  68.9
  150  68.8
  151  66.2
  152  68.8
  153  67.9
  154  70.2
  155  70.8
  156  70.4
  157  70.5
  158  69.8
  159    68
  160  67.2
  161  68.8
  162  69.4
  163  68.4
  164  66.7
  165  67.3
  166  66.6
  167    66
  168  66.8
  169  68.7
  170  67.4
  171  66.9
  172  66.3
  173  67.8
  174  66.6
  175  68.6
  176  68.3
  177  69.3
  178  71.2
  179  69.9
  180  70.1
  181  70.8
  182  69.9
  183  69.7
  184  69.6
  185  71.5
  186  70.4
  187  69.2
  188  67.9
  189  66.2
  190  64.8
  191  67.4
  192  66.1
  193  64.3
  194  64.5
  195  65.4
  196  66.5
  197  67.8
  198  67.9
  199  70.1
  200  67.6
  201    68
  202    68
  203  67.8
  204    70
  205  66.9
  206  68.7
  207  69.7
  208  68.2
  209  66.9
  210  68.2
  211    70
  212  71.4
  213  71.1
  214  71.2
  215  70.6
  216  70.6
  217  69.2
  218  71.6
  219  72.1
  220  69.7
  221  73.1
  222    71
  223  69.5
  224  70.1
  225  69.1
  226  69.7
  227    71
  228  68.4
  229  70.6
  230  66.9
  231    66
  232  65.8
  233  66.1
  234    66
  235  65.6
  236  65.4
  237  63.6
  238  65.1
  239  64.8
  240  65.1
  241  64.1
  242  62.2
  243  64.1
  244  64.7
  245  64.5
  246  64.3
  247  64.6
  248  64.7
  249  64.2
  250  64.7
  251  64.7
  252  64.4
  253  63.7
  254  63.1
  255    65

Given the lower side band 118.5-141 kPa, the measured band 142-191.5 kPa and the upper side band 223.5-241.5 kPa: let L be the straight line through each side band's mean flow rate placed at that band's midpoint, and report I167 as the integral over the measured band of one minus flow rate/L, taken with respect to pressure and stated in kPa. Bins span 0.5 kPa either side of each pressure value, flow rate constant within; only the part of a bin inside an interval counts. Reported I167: -1.3 kPa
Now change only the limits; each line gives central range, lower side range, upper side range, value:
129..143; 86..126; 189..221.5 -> 0.5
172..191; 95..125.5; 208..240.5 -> 0.0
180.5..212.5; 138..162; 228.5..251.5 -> -0.6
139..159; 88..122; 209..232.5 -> 0.3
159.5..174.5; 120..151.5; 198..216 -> 0.2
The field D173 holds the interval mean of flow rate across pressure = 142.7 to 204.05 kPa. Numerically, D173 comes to 68.3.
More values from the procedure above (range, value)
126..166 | 67.8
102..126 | 68.9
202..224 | 69.8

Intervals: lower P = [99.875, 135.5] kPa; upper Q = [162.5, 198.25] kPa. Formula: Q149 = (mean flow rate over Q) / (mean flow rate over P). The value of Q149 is 1.0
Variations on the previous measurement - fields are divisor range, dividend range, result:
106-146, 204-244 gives 1.01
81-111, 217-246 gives 0.96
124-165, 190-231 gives 1.01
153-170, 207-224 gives 1.03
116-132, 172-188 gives 1.04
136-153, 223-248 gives 0.97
